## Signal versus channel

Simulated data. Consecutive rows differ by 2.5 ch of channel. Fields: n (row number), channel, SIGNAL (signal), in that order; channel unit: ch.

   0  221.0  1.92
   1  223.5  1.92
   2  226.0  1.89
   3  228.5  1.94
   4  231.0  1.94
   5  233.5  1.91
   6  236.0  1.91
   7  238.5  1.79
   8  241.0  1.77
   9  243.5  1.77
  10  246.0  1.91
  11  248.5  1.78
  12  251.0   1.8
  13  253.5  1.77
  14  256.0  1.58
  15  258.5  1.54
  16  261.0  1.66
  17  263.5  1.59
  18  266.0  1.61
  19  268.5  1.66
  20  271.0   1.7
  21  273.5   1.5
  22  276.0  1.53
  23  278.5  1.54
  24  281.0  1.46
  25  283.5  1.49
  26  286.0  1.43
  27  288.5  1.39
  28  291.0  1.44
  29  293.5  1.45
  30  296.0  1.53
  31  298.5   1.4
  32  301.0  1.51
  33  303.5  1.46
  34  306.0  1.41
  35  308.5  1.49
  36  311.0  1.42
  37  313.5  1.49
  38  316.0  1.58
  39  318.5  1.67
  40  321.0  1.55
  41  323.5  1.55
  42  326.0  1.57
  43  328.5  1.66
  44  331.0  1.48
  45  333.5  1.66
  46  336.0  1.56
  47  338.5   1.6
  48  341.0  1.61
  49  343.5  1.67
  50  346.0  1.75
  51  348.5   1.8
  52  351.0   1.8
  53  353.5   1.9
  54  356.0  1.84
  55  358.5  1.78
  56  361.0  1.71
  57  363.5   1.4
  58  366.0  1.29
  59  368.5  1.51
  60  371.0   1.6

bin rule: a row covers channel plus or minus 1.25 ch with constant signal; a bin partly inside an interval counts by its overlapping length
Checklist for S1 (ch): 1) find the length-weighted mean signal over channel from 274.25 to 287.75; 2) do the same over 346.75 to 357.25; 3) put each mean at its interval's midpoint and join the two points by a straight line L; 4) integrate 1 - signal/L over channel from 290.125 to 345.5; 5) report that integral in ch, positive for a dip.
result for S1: 4.2 ch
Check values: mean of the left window 1.49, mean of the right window 1.83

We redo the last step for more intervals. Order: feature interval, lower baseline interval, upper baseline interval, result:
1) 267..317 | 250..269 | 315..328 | 3.8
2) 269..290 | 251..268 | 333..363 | 1.9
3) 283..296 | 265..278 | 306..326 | 1.0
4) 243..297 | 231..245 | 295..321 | 2.9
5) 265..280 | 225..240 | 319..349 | 1.7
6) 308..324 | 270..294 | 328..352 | 0.5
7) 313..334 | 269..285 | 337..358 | 1.2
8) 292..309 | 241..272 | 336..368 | 2.3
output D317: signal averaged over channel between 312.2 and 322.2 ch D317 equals 1.57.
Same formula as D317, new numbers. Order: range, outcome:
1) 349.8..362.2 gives 1.81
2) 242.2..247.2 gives 1.84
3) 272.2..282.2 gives 1.51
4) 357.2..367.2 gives 1.55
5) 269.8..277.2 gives 1.58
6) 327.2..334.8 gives 1.6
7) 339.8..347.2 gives 1.68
